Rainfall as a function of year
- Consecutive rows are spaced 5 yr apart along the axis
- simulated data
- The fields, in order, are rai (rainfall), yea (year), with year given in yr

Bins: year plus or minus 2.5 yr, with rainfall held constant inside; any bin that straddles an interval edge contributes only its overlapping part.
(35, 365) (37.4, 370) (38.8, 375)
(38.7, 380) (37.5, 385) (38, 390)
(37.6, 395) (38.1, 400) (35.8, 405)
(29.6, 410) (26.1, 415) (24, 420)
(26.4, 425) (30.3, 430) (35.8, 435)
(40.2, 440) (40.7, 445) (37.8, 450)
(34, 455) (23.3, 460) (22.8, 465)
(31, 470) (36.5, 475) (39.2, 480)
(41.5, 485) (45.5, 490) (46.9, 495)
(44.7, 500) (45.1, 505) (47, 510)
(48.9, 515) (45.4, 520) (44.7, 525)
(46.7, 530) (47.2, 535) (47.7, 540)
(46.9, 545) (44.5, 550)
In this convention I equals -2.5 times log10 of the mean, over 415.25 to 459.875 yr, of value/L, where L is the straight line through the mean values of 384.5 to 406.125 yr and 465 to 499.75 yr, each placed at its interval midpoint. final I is 0.17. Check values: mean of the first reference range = 37.5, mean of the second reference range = 39.2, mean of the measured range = 32.7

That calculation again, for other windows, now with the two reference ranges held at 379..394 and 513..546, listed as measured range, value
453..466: 0.496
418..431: 0.451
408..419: 0.406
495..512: -0.015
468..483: 0.207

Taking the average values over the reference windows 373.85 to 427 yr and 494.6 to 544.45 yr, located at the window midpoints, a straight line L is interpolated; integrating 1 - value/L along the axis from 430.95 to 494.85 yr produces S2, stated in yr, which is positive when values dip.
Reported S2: 6.9 yr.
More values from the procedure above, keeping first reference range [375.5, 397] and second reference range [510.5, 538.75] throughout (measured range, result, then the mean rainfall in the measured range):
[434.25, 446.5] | 0.7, 39.2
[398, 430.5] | 8.0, 29.9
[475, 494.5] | 1.0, 41.8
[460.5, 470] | 4.0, 25.1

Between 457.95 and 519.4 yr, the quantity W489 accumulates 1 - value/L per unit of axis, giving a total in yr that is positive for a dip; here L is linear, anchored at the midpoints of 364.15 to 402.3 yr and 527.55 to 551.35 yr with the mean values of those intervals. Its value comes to 6.01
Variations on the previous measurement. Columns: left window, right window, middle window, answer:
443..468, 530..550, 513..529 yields -1.1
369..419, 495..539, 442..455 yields 0.6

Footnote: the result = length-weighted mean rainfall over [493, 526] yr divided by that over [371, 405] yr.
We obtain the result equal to 1.2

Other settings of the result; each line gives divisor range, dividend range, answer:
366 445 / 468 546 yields 1.28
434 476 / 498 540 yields 1.39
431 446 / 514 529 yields 1.22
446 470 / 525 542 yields 1.54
